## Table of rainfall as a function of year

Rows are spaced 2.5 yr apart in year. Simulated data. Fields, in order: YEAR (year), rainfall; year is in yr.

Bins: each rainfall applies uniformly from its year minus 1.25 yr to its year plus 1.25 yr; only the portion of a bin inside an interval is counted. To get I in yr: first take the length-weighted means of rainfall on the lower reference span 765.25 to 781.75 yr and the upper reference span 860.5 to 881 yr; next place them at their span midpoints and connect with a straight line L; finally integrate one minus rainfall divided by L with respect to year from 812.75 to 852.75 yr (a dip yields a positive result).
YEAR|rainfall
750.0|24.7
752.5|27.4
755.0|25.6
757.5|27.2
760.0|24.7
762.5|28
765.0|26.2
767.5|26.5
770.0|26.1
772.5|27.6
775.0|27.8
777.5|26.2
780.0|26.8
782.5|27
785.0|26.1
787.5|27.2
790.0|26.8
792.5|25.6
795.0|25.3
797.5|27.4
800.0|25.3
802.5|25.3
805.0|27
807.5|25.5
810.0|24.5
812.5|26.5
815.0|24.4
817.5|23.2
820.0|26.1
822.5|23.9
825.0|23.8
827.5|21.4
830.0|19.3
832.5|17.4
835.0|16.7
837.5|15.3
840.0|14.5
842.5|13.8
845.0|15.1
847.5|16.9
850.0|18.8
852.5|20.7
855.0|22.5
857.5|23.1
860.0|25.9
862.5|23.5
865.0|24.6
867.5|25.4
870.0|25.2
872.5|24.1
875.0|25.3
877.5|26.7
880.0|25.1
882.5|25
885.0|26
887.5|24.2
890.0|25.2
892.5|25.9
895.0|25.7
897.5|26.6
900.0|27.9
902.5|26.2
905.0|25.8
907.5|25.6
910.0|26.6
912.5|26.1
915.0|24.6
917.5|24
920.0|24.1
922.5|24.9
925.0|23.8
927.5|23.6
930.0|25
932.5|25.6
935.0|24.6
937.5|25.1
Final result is 9.5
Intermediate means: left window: 26.8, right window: 25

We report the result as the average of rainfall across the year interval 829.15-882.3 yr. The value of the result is 21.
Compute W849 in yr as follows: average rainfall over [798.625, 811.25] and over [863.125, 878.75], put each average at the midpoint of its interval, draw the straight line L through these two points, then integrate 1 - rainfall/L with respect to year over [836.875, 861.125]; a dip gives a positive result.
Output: 6.3 yr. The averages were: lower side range 25.5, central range 18.7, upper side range 25.1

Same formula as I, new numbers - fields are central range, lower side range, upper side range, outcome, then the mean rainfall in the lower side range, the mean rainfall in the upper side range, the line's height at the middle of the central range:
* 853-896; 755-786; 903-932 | 1.1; 26.6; 25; 25.5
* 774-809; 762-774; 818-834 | -2.1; 26.8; 22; 24.9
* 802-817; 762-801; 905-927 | 0.5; 26.6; 25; 26.3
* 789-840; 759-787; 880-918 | 5.9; 26.7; 25.7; 26.4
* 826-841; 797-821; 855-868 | 4.4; 25.5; 24.3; 24.9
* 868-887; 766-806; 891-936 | 0.3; 26.5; 25.4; 25.7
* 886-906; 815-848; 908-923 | -1.9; 19.3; 25.1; 23.7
